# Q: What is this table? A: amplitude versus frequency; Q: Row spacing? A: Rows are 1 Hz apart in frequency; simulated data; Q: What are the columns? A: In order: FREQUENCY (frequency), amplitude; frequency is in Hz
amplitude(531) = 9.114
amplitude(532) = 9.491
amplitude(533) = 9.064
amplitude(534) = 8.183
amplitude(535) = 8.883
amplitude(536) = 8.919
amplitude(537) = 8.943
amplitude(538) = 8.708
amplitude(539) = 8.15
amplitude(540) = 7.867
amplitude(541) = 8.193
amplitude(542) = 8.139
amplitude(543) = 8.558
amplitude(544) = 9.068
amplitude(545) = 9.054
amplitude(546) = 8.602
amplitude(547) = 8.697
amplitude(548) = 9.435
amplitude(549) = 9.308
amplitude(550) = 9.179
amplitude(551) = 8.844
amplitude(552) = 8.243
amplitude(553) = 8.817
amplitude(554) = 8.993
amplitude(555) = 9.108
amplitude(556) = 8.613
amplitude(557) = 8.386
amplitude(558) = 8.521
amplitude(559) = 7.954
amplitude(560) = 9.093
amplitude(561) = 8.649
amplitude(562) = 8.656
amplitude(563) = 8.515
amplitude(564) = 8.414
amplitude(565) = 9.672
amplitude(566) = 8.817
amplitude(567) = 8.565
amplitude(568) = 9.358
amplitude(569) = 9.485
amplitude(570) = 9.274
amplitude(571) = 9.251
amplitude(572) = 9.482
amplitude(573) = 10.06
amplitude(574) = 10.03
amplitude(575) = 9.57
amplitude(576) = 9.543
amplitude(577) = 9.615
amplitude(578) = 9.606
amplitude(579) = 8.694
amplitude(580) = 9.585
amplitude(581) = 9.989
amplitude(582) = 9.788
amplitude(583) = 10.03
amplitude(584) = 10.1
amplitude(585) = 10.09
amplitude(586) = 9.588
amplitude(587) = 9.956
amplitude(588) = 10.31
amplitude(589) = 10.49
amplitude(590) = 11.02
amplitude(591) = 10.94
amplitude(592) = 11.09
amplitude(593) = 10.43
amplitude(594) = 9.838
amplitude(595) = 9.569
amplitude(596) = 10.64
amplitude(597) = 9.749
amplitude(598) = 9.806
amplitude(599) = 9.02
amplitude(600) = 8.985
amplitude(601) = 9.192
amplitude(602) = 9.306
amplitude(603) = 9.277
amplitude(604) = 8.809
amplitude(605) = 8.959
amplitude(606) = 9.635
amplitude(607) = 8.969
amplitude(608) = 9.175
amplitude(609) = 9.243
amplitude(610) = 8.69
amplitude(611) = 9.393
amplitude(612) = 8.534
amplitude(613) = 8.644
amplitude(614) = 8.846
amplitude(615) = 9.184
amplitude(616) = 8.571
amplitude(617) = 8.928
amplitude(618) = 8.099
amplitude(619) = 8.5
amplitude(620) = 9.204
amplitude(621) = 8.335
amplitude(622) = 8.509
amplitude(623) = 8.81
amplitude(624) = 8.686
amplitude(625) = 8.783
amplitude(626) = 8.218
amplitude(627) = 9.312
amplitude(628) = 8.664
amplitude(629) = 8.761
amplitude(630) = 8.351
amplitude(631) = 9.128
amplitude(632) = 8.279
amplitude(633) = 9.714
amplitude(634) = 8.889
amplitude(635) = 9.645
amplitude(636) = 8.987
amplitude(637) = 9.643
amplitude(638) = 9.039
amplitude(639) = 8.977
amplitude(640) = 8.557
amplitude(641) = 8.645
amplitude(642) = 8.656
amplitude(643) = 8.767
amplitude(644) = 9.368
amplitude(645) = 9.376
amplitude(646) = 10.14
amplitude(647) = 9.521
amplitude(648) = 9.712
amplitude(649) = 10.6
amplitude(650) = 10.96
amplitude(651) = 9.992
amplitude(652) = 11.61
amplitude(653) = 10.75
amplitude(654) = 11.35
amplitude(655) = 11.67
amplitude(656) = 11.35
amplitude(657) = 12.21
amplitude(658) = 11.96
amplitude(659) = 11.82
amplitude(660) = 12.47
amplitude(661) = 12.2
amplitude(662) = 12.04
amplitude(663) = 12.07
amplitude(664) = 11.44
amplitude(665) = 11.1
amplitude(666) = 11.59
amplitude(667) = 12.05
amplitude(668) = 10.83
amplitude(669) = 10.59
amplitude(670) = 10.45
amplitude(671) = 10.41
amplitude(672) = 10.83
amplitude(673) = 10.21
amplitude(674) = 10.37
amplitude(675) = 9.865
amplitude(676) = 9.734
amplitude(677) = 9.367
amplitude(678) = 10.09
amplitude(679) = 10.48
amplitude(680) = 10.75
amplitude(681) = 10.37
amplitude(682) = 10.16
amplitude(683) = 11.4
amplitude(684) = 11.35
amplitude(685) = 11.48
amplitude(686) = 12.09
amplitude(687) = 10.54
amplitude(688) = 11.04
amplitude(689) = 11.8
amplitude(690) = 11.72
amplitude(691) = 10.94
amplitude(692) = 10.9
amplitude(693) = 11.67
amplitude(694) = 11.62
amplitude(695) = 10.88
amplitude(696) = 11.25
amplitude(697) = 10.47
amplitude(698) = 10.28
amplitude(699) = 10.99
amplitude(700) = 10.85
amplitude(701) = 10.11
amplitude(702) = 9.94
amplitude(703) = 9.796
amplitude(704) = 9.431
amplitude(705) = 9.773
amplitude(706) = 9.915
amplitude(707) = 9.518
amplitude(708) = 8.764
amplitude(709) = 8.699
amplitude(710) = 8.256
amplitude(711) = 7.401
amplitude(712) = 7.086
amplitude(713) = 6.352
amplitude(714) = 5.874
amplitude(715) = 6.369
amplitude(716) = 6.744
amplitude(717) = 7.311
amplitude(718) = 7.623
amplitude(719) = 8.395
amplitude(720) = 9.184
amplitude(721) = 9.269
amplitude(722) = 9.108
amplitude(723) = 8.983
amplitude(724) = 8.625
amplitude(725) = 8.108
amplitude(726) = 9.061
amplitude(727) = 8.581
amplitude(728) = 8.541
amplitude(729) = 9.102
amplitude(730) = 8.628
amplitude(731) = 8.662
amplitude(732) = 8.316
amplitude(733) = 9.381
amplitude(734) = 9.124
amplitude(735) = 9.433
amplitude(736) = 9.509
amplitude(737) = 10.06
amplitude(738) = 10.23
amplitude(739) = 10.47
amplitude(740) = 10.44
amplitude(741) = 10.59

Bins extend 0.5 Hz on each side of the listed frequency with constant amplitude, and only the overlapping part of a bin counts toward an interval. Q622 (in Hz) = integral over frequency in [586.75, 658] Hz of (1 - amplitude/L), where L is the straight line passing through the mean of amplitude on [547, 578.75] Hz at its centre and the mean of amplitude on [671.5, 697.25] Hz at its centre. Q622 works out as 3.0 Hz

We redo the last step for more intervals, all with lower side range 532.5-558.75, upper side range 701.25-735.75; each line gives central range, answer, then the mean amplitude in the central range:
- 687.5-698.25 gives -3.28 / 11.2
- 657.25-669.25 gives -4.37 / 11.7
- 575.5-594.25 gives -2.98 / 10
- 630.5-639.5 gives -0.56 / 9.14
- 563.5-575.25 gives -0.88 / 9.33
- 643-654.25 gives -2.11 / 10.2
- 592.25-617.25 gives -1.83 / 9.28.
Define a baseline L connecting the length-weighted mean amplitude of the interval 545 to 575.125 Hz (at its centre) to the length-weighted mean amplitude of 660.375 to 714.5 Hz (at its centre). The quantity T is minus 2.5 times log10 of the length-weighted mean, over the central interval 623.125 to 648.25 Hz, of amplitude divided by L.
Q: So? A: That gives 0.09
